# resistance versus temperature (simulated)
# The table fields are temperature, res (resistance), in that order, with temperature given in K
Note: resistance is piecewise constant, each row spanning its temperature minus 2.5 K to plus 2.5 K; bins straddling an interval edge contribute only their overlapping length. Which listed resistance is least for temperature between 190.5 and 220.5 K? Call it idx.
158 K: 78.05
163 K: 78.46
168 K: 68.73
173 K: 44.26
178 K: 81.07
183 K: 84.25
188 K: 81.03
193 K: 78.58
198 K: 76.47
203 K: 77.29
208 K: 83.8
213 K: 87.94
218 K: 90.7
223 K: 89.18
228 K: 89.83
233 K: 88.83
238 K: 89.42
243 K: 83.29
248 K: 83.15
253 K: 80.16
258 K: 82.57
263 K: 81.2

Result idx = 76.47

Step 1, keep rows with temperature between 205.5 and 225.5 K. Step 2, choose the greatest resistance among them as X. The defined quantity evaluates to 90.7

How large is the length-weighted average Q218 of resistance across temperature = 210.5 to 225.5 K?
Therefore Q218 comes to 89.3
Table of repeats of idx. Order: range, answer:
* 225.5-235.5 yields 88.83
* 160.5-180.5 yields 44.26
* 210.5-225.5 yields 87.94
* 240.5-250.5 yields 83.15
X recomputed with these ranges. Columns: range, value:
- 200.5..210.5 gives 83.8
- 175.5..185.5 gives 84.25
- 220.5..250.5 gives 89.83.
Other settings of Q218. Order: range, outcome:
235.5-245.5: 86.4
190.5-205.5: 77.4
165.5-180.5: 64.7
